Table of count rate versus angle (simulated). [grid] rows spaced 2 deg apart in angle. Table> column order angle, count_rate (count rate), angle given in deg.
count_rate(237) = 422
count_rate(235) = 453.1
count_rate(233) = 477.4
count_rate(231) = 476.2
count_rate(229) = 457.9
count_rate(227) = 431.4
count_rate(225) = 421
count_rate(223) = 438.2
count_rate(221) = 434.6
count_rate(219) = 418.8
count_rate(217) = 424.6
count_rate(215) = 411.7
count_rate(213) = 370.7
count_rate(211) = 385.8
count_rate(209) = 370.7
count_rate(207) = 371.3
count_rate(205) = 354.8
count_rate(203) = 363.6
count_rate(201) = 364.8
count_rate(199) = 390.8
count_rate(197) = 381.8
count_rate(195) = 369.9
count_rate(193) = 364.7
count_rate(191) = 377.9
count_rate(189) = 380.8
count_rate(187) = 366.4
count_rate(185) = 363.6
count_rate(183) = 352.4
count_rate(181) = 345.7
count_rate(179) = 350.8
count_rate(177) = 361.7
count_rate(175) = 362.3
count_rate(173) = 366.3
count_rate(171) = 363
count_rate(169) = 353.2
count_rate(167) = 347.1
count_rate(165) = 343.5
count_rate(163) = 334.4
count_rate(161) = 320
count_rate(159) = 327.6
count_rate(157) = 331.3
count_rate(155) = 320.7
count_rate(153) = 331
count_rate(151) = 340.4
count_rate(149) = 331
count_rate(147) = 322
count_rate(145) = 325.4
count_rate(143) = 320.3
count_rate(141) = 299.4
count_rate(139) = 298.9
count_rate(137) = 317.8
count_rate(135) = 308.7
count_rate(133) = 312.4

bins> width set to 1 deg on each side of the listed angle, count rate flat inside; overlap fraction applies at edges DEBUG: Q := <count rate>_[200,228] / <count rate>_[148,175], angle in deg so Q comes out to 1.17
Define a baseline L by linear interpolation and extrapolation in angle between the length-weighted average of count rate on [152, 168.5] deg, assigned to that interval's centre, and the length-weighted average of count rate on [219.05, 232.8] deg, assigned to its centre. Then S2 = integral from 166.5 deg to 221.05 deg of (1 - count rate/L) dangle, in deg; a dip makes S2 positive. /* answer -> 2.2 deg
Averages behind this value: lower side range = 333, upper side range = 444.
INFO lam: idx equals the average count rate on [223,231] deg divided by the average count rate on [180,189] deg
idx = 1.23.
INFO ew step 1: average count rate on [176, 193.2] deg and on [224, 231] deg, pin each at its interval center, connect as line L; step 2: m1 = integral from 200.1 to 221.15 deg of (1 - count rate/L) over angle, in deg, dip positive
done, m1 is 1.27 deg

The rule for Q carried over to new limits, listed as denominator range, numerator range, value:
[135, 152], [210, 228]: 1.30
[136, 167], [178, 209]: 1.13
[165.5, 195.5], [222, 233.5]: 1.24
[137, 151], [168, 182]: 1.12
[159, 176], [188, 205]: 1.07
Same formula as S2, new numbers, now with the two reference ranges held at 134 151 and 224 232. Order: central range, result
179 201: 1.2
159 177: 0.4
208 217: 0.7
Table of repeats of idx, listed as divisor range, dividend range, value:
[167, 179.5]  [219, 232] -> 1.23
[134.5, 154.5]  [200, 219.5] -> 1.20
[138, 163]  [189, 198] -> 1.16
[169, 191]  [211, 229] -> 1.16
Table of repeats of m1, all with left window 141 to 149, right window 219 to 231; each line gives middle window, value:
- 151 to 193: 1.2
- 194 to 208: 1.1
